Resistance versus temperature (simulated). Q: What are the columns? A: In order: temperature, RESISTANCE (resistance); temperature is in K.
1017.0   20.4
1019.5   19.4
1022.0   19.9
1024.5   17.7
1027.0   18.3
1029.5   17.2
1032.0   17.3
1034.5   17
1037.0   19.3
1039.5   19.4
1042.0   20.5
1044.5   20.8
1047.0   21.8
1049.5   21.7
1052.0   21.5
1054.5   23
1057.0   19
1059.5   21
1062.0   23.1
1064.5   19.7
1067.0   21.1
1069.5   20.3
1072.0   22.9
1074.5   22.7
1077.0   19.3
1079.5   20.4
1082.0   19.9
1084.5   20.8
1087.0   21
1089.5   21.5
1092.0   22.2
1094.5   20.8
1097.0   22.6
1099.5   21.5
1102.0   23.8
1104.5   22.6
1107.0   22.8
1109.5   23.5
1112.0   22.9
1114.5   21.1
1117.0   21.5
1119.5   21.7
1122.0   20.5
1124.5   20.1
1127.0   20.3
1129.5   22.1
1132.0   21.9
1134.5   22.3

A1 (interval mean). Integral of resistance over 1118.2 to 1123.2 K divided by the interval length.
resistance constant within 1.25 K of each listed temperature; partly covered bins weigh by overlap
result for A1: 21.1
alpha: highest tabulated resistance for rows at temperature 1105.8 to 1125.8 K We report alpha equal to 23.5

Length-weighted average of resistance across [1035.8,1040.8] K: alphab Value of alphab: 19.4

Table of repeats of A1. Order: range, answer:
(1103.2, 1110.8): 23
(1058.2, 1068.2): 21.2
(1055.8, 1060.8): 20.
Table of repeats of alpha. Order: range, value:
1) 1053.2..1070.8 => 23.1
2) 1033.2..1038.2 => 19.3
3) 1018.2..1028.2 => 19.9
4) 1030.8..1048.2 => 21.8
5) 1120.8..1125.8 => 20.5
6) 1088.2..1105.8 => 23.8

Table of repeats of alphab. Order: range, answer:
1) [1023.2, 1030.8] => 17.7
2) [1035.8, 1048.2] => 20.4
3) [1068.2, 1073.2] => 21.6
